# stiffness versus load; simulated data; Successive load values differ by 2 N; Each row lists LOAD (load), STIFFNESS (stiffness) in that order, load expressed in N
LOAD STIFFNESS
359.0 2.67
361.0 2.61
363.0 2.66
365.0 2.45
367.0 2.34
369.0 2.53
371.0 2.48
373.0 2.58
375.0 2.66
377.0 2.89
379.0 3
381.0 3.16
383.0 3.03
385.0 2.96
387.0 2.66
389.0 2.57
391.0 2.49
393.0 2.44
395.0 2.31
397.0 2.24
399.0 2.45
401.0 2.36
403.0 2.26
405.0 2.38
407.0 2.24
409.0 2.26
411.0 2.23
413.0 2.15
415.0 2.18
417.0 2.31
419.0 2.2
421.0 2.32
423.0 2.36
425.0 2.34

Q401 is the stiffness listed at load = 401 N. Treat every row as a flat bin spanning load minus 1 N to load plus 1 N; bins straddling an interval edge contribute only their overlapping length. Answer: 2.36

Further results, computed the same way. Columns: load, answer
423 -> 2.36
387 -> 2.66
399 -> 2.45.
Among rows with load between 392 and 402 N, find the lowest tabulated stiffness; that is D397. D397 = 2.24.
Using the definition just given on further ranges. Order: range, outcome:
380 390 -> 2.57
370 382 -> 2.48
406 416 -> 2.15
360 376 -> 2.34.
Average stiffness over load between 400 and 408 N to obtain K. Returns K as 2.31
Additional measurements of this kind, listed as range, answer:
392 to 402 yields 2.36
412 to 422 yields 2.23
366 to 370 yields 2.43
